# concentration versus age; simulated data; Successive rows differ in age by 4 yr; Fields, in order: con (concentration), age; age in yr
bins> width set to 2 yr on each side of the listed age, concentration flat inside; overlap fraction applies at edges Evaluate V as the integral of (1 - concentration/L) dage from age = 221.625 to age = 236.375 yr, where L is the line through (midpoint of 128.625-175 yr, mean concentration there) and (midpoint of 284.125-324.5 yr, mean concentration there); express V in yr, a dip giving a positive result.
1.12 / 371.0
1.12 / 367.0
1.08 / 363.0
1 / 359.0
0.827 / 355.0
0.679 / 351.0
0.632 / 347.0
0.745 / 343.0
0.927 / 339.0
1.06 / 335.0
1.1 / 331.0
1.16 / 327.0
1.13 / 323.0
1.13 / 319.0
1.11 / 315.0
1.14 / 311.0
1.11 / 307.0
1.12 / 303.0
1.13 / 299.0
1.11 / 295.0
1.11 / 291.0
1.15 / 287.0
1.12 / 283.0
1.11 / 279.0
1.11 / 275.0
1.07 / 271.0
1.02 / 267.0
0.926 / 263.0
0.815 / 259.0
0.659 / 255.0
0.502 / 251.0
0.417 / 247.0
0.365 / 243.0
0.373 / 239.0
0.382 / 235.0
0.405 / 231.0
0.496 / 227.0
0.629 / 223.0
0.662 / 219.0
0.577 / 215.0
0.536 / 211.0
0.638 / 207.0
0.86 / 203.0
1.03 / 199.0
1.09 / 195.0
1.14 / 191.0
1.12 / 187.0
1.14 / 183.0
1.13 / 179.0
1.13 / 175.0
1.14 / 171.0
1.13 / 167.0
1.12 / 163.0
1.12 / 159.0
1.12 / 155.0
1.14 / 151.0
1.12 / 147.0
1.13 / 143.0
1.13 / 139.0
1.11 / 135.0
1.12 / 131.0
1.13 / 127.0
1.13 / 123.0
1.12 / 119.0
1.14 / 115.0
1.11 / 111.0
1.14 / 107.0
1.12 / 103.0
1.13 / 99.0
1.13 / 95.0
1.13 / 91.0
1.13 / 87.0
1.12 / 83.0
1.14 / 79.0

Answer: 8.51 yr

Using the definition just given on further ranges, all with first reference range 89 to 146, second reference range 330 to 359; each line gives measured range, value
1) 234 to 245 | 6.8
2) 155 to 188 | -2.1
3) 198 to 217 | 5.7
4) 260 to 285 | -2.9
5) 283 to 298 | -3.3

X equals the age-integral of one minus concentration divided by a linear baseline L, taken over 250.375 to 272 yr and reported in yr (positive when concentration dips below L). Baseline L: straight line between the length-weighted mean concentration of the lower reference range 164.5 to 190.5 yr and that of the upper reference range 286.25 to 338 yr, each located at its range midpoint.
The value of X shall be 5.4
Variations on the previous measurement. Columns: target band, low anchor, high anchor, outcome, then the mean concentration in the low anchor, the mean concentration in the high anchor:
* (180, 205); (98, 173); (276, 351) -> 0.8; 1.13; 1.05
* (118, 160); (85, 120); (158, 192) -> 0.2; 1.13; 1.13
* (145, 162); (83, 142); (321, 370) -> -0.4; 1.13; 0.958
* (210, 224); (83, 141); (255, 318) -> 6.2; 1.13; 1.06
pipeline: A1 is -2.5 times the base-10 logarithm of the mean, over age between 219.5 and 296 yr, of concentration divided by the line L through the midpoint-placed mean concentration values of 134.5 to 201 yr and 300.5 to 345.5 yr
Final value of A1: 0.37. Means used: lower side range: 1.12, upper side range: 1.06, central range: 0.771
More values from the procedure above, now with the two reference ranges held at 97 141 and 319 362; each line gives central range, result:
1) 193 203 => 0.04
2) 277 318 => -0.15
